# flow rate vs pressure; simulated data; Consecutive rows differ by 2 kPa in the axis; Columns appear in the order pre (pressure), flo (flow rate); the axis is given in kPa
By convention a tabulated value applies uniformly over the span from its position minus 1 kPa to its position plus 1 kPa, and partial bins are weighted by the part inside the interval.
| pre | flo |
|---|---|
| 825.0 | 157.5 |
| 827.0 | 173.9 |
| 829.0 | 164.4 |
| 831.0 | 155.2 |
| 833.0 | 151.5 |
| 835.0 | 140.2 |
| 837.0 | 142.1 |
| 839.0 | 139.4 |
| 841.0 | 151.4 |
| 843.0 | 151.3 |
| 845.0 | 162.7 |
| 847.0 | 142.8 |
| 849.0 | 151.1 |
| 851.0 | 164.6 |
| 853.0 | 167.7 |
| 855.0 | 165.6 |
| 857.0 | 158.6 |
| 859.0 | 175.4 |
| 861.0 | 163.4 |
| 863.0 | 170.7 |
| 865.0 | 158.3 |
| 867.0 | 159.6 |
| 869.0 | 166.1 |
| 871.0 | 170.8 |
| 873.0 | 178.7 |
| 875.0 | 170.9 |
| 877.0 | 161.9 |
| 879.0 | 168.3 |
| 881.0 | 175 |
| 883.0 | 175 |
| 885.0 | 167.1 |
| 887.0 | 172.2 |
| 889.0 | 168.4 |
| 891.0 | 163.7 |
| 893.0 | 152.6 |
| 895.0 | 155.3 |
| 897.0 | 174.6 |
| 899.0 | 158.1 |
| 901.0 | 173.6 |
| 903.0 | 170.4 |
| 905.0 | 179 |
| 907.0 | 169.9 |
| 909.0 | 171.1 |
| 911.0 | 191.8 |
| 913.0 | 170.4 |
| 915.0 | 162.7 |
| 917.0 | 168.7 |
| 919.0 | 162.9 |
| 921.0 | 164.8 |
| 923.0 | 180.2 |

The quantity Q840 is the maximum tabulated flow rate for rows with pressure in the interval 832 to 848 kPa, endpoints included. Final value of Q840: 162.7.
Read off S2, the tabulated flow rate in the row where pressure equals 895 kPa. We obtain 155.3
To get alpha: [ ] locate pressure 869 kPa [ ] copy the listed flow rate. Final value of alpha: 166.1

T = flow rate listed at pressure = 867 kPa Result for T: 159.6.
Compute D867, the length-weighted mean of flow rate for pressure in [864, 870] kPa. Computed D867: 161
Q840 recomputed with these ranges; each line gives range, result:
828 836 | 164.4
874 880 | 170.9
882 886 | 175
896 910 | 179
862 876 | 178.7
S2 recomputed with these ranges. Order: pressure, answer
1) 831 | 155.2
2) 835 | 140.2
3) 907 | 169.9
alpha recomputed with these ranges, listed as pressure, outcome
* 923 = 180.2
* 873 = 178.7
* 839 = 139.4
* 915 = 162.7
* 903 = 170.4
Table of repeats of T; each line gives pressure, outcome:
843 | 151.3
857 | 158.6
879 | 168.3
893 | 152.6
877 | 161.9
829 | 164.4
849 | 151.1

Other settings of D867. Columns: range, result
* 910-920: 171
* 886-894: 164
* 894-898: 165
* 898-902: 166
